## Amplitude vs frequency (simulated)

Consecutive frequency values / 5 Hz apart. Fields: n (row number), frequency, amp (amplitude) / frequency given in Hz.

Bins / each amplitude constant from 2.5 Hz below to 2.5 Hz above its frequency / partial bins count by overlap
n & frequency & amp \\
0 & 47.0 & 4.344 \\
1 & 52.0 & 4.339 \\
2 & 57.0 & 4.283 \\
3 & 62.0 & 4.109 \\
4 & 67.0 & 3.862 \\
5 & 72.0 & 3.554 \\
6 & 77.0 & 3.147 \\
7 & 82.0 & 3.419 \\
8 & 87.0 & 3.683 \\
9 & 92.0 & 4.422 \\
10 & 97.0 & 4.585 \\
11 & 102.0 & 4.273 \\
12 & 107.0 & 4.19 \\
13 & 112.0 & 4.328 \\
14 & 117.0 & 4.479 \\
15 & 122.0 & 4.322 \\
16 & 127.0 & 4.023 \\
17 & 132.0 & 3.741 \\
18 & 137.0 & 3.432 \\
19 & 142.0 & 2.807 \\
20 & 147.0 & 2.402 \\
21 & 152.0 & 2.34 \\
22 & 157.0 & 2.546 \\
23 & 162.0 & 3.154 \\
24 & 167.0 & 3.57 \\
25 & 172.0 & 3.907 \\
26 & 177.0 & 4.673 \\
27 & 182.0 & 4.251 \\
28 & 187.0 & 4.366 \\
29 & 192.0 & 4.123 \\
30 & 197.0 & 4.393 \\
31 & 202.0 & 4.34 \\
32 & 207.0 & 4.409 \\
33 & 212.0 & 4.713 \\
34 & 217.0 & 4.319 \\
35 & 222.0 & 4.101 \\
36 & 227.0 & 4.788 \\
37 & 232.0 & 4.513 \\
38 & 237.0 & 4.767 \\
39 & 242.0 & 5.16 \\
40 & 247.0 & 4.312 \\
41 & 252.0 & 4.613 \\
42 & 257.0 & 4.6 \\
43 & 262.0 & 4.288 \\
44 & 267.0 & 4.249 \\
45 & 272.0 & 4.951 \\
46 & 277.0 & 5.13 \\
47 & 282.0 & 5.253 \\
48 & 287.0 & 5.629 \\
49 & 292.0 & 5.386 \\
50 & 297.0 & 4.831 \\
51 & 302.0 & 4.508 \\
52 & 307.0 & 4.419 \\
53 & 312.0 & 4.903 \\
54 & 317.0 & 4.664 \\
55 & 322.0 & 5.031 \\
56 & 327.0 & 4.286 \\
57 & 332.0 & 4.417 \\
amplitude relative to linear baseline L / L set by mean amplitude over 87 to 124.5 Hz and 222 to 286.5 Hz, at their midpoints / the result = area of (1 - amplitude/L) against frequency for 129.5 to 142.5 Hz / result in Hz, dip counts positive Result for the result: 2.9 Hz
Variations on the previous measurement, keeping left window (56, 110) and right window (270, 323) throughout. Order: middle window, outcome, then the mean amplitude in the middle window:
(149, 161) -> 4.9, 2.53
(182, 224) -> 1.7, 4.34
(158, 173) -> 3.2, 3.41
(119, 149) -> 5.0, 3.49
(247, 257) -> 0.5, 4.53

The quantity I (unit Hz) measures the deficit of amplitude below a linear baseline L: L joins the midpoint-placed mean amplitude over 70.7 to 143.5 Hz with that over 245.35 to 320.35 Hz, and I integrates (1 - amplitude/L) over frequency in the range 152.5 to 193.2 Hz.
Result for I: 4.9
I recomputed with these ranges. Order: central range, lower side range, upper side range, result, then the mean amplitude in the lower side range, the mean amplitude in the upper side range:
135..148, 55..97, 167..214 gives 3.8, 3.85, 4.31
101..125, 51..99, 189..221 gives -1.6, 3.92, 4.37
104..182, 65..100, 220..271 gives 8.8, 3.82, 4.56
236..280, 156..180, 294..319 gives -3.7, 3.65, 4.68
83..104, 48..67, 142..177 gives -2.1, 4.2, 3.09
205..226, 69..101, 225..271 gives 0.1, 3.82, 4.6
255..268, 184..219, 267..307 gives 1.2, 4.38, 5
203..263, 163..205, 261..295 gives 0.7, 4.17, 5.01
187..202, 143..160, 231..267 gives -3.9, 2.48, 4.59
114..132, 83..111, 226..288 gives 0.3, 4.19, 4.77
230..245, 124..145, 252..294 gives -0.8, 3.49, 4.91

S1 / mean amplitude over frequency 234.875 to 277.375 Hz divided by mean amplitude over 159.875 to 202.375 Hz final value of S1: 1.14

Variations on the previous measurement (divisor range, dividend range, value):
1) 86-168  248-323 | 1.31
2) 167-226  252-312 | 1.12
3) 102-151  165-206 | 1.13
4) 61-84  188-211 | 1.21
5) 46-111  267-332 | 1.21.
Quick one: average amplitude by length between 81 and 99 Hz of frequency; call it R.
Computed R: 4.06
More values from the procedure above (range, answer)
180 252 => 4.47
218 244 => 4.64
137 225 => 3.78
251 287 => 4.79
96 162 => 3.61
